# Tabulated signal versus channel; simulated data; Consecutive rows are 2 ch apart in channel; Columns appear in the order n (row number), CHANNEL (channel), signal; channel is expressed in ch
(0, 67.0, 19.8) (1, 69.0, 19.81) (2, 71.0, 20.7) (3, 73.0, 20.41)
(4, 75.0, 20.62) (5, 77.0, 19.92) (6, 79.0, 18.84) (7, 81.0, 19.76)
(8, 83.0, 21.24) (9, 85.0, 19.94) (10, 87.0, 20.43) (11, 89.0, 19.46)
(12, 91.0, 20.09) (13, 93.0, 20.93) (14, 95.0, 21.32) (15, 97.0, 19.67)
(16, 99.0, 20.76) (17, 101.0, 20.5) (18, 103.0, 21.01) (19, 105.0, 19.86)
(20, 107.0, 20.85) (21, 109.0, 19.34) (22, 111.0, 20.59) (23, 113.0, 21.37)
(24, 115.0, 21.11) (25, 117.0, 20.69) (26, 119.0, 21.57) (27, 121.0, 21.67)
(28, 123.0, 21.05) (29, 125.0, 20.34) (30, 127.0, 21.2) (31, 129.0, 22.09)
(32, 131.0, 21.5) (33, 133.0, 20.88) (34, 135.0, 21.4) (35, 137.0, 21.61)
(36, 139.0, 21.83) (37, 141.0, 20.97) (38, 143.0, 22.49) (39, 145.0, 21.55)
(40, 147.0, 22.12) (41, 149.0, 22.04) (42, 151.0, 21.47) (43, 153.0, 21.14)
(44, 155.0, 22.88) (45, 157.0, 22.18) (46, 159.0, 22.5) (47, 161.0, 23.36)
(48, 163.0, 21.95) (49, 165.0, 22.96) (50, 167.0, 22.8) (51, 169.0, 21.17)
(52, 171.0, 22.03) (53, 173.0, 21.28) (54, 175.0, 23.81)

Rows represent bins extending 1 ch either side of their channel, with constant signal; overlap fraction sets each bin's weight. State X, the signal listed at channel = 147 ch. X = 22.12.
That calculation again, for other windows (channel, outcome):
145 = 21.55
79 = 18.84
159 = 22.5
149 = 22.04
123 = 21.05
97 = 19.67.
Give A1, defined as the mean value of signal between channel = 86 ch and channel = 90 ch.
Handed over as 19.9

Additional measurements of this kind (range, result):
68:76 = 20.4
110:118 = 20.9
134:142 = 21.5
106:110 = 20.1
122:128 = 20.9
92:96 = 21.1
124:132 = 21.3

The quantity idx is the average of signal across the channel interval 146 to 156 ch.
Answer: 21.9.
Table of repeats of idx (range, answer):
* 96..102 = 20.3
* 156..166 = 22.6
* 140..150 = 21.8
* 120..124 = 21.4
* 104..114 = 20.4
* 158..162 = 22.9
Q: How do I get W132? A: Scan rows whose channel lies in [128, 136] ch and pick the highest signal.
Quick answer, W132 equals 22.09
